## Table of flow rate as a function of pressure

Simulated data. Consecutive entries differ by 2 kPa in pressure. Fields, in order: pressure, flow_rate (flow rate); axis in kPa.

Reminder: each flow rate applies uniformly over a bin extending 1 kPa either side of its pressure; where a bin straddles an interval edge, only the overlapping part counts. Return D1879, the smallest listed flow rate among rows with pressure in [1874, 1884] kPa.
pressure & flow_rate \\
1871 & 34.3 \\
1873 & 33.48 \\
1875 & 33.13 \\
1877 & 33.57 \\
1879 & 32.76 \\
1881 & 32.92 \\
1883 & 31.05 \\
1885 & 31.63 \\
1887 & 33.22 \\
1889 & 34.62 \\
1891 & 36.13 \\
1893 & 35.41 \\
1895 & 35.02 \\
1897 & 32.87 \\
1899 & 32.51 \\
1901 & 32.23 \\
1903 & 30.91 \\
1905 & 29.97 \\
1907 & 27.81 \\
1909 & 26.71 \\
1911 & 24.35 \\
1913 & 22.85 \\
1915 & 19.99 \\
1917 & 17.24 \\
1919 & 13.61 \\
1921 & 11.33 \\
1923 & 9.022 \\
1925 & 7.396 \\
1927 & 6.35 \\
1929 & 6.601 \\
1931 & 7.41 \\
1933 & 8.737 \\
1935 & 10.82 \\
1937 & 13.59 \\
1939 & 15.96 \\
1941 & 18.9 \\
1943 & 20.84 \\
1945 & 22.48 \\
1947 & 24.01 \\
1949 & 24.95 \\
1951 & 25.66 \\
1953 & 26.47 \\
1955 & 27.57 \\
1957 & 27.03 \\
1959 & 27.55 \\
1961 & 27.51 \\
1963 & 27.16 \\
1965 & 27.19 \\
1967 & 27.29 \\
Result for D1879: 31.05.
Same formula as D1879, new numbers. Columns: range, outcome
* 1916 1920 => 13.61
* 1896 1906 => 29.97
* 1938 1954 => 15.96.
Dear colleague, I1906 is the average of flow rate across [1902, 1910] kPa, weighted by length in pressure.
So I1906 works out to 28.8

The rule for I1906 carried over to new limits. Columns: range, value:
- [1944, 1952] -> 24.3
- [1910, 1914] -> 23.6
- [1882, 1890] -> 32.6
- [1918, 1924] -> 11.3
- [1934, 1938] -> 12.2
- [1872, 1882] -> 33.2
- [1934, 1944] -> 16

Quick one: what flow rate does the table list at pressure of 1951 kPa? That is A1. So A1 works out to 25.66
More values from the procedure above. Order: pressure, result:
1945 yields 22.48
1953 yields 26.47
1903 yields 30.91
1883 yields 31.05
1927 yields 6.35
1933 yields 8.737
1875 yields 33.13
